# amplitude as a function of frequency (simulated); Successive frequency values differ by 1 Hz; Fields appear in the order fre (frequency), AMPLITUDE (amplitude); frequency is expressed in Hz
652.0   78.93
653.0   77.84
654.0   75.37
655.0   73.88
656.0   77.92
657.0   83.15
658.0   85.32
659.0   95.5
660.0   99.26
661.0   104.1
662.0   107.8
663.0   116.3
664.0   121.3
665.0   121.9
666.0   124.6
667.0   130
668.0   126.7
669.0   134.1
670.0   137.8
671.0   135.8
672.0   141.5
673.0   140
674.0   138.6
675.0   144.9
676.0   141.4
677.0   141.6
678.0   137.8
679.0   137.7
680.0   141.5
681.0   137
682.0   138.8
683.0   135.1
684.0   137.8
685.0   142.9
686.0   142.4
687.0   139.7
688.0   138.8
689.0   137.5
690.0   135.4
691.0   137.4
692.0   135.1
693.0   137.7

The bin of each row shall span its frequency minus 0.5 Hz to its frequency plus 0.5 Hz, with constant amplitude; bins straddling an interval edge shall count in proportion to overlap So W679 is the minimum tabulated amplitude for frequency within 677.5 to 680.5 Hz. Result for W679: 137.7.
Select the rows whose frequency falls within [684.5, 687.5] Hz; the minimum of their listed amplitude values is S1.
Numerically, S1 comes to 139.7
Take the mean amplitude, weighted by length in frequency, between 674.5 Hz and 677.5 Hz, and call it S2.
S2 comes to 143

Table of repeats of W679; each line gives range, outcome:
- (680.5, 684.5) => 135.1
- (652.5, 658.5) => 73.88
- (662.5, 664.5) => 116.3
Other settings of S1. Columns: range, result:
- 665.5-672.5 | 124.6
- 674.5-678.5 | 137.8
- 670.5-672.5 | 135.8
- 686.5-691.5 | 135.4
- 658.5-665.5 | 95.5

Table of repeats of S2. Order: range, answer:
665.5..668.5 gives 127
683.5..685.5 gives 140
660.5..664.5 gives 112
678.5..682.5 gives 139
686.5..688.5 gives 139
